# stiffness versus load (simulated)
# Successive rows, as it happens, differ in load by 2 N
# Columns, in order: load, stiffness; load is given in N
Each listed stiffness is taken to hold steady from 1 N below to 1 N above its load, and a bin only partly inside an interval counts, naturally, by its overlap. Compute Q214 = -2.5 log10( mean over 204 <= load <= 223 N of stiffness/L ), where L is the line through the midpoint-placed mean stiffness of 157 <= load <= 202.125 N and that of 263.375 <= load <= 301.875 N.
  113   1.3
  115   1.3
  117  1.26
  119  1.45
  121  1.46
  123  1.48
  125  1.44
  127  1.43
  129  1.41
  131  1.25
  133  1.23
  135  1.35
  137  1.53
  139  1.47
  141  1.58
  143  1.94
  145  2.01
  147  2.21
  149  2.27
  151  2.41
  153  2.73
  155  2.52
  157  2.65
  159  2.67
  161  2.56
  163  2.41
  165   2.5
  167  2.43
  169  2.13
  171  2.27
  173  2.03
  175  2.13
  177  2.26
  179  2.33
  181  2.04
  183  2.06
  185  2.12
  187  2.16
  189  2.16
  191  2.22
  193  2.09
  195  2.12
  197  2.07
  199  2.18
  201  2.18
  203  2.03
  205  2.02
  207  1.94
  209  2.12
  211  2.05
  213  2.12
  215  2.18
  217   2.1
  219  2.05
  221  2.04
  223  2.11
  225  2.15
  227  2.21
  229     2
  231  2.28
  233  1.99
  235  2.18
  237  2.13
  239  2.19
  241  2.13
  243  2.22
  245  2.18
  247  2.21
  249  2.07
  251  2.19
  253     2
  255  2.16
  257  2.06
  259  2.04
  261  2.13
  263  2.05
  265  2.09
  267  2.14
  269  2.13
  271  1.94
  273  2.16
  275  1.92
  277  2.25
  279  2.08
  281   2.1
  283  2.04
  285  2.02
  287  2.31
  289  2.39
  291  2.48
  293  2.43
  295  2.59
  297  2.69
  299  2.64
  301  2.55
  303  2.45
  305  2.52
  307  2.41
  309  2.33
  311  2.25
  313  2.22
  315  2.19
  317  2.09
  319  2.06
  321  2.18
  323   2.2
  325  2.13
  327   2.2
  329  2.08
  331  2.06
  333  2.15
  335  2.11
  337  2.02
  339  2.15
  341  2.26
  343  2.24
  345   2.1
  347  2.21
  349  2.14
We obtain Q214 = 0.09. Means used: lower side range 2.24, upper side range 2.26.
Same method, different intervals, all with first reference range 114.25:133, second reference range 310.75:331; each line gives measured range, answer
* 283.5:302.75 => -0.19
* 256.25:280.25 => -0.07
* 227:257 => -0.16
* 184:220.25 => -0.24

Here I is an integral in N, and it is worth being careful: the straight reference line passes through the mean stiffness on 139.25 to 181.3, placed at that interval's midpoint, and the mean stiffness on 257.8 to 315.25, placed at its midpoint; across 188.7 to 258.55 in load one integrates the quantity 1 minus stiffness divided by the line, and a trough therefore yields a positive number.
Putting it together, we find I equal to 4.7 N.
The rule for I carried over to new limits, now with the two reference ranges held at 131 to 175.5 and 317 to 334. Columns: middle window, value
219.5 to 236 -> 0.0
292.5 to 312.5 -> -3.3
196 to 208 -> 0.3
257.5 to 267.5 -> 0.2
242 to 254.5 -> -0.1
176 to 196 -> -0.3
